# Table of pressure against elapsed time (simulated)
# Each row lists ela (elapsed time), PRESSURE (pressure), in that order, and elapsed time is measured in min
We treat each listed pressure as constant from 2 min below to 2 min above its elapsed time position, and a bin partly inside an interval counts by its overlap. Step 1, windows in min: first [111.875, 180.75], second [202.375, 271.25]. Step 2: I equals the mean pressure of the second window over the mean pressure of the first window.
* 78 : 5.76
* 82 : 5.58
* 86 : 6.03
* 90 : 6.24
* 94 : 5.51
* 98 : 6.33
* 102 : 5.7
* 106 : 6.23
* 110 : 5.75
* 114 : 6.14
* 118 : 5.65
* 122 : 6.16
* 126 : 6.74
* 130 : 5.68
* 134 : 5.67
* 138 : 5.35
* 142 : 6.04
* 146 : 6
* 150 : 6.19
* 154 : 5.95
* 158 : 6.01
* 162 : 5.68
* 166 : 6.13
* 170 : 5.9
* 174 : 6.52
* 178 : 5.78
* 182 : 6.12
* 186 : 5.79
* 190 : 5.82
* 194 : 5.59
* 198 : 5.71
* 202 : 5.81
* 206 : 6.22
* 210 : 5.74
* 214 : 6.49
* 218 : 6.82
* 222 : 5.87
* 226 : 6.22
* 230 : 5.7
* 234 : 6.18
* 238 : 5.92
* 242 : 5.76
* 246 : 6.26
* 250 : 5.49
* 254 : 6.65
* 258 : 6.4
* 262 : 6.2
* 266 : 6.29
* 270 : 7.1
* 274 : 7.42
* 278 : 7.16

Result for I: 1.03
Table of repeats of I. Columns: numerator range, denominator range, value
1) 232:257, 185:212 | 1.04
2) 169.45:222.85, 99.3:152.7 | 1.01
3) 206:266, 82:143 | 1.03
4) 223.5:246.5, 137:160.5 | 1.01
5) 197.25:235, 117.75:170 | 1.02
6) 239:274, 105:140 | 1.07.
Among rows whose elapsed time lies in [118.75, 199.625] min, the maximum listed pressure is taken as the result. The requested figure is 6.74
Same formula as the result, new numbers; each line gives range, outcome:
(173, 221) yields 6.82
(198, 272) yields 7.1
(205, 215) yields 6.49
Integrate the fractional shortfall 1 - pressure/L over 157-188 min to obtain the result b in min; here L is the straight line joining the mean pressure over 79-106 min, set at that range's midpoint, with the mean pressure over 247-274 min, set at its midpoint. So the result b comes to 0.9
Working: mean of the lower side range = 5.92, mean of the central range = 5.99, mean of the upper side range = 6.43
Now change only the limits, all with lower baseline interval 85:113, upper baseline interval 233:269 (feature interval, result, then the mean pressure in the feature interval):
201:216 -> 0.05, 6.08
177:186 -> 0.20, 5.93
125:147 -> 0.53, 5.87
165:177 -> -0.19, 6.15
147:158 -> -0.03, 6.05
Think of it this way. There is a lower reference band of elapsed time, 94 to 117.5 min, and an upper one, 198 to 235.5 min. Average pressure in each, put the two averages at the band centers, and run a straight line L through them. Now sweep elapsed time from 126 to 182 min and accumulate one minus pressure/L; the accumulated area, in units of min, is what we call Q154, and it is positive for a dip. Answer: 0.6 min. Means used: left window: 5.96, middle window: 5.95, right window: 6.09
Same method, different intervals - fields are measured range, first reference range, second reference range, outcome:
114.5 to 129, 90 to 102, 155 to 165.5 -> -0.5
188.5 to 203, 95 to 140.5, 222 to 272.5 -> 0.9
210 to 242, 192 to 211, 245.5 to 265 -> -0.7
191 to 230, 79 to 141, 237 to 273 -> 0.9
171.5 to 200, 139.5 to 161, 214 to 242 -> 0.7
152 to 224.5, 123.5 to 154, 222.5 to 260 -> 0.1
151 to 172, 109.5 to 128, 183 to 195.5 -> -0.1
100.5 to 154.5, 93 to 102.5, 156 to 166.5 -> -0.4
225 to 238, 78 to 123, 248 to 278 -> 0.9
